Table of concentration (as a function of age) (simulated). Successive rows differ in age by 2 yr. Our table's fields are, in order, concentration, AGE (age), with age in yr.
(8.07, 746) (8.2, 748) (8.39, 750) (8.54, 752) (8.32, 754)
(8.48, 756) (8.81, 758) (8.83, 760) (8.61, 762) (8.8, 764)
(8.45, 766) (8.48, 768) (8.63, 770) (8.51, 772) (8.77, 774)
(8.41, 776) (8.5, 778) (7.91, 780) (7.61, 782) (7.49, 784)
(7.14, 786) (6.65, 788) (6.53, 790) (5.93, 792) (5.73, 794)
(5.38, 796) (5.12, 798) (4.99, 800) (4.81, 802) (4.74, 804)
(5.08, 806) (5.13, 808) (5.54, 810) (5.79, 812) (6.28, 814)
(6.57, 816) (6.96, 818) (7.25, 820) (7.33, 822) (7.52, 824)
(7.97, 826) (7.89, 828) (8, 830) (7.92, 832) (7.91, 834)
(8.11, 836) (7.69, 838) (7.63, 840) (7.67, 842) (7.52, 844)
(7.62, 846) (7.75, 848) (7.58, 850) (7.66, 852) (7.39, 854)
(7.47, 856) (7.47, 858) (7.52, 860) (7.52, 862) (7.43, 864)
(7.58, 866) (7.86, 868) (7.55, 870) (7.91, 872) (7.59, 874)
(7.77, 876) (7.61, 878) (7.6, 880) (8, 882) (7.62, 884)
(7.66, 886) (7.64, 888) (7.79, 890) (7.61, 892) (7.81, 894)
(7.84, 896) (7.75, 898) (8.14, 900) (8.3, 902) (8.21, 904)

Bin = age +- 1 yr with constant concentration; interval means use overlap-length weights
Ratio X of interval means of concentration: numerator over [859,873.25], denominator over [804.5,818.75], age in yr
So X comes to 1.3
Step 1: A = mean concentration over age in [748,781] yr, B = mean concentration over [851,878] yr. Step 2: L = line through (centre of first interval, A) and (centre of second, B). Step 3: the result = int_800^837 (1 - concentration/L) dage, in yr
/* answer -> 6.18 yr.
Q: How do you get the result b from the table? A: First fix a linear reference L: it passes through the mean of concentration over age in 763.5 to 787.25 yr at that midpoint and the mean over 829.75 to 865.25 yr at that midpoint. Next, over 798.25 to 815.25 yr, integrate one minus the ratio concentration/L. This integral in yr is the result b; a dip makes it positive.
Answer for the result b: 5.66 yr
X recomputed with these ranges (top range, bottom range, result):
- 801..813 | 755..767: 0.60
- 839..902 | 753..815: 1.08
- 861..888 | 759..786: 0.92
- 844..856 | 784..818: 1.31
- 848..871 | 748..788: 0.91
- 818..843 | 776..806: 1.21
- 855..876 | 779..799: 1.16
